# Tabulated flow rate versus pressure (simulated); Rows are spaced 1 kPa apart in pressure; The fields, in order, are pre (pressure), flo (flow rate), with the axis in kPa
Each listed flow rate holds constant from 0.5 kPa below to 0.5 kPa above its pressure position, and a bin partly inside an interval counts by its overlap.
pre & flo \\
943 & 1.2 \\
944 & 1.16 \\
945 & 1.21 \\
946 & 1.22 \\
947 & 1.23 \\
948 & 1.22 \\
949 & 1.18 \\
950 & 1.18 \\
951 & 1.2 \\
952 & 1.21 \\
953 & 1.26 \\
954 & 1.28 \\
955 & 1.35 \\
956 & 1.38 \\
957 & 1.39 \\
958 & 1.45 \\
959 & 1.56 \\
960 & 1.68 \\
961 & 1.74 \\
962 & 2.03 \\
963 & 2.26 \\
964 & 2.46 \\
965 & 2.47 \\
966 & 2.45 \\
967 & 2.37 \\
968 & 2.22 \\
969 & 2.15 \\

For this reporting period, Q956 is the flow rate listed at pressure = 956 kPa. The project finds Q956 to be 1.38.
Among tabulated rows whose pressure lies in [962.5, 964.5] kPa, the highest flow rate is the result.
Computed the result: 2.46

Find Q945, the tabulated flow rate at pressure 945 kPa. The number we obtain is 1.21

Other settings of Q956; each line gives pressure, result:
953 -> 1.26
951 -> 1.2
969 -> 2.15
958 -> 1.45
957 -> 1.39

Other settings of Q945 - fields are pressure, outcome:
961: 1.74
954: 1.28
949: 1.18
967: 2.37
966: 2.45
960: 1.68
